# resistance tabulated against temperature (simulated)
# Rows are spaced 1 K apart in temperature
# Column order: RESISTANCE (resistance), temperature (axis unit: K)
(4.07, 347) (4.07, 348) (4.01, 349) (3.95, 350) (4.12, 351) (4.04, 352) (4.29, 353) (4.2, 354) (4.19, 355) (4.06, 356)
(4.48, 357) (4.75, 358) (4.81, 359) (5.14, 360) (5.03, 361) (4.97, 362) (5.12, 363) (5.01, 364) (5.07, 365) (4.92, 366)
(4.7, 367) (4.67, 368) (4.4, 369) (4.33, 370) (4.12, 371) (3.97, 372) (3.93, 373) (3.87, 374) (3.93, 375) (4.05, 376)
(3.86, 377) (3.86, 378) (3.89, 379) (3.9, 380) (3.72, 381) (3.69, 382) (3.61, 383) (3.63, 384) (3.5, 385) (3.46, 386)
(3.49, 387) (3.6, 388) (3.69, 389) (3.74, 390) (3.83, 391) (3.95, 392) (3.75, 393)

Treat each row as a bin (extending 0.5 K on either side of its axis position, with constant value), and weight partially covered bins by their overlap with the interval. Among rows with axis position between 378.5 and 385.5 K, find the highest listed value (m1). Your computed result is 3.9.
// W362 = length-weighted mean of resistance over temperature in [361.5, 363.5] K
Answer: 5.04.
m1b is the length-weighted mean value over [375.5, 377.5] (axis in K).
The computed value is 3.96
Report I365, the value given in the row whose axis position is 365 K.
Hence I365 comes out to 5.07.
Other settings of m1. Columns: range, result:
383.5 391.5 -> 3.83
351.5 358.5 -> 4.75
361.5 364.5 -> 5.12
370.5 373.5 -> 4.12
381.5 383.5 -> 3.69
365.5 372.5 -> 4.92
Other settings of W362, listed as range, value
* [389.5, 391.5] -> 3.79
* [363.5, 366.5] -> 5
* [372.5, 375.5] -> 3.91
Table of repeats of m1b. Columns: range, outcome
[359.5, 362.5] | 5.05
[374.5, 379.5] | 3.92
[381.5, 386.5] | 3.58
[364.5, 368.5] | 4.84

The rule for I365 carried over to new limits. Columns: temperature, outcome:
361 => 5.03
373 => 3.93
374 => 3.87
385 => 3.5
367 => 4.7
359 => 4.81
